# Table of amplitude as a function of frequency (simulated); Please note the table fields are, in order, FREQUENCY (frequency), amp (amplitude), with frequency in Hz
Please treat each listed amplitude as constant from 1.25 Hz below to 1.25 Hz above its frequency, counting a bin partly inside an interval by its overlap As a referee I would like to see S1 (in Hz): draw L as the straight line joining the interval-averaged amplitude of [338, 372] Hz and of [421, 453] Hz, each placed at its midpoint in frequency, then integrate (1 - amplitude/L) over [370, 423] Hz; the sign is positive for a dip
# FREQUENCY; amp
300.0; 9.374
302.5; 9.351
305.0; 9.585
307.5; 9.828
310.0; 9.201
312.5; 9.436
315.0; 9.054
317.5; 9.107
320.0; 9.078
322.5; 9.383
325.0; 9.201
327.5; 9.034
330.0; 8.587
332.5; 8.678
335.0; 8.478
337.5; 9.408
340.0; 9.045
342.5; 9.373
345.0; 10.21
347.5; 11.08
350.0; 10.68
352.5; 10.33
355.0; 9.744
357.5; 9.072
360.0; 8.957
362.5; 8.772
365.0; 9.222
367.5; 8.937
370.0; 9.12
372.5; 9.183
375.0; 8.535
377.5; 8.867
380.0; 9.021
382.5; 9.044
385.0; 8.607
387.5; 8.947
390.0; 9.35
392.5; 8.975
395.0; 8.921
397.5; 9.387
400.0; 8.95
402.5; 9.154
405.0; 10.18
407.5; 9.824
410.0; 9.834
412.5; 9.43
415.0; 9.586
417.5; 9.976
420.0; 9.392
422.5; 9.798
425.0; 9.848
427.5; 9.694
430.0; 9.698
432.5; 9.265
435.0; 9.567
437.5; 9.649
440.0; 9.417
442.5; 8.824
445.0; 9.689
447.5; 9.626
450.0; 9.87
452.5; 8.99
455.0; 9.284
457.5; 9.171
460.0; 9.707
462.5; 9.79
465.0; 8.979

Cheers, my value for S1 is 1.6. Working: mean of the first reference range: 9.57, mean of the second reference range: 9.55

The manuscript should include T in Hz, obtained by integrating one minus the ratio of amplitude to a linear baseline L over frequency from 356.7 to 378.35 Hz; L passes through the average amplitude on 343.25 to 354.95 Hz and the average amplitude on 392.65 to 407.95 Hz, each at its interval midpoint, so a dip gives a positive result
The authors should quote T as 2.3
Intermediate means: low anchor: 10.4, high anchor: 9.35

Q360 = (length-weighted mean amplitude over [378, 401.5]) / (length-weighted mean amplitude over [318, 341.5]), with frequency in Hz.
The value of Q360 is 1.0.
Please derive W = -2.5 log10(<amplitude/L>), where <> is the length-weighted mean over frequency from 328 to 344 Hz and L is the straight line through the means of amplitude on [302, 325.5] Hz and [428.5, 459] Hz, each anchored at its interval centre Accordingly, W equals 0.05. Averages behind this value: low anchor 9.33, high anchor 9.43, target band 8.95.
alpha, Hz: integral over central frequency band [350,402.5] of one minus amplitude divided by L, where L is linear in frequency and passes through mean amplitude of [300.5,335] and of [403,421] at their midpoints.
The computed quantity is 2.1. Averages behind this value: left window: 9.17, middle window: 9.14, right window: 9.73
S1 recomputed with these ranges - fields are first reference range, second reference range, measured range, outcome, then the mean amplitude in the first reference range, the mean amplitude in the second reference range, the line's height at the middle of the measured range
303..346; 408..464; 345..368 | -1.0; 9.21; 9.55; 9.31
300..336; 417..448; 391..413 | 0.1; 9.16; 9.56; 9.45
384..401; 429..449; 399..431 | -1.4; 9.03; 9.47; 9.24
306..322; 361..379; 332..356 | -1.7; 9.29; 8.95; 9.11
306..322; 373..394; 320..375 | -1.3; 9.29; 8.93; 9.12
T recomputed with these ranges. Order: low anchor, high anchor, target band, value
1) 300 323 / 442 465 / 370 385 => 0.74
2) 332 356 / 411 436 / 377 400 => 1.57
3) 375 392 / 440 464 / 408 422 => -0.76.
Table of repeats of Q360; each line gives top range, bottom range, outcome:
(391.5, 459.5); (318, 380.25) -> 1.02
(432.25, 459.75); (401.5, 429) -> 0.97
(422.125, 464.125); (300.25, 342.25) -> 1.04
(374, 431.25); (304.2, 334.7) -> 1.02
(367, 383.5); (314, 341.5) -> 0.99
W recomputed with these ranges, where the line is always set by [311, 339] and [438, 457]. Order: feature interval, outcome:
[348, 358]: -0.11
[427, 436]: -0.02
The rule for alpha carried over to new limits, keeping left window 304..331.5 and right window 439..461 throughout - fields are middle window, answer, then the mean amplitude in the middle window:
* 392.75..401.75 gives 0.2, 9.08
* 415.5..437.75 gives -0.7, 9.65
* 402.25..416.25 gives -0.5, 9.7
